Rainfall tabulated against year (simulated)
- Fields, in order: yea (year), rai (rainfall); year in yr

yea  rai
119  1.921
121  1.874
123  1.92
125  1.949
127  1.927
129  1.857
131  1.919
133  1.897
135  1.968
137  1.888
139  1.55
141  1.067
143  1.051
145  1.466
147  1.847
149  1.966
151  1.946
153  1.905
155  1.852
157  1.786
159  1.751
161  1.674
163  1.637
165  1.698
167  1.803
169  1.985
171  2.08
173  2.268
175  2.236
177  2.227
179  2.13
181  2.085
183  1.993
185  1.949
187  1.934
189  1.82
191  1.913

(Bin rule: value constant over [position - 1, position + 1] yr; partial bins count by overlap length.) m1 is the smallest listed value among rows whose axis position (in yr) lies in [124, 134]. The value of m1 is 1.857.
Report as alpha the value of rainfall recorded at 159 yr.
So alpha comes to 1.751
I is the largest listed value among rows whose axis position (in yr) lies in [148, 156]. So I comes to 1.966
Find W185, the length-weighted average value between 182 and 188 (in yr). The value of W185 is 1.96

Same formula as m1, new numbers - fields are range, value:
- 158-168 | 1.637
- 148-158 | 1.786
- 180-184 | 1.993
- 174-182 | 2.085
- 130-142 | 1.067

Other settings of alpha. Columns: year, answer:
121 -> 1.874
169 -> 1.985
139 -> 1.55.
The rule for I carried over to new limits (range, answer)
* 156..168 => 1.803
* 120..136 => 1.968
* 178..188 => 2.13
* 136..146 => 1.888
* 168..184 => 2.268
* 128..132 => 1.919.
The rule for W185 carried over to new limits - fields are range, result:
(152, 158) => 1.85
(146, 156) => 1.9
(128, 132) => 1.89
